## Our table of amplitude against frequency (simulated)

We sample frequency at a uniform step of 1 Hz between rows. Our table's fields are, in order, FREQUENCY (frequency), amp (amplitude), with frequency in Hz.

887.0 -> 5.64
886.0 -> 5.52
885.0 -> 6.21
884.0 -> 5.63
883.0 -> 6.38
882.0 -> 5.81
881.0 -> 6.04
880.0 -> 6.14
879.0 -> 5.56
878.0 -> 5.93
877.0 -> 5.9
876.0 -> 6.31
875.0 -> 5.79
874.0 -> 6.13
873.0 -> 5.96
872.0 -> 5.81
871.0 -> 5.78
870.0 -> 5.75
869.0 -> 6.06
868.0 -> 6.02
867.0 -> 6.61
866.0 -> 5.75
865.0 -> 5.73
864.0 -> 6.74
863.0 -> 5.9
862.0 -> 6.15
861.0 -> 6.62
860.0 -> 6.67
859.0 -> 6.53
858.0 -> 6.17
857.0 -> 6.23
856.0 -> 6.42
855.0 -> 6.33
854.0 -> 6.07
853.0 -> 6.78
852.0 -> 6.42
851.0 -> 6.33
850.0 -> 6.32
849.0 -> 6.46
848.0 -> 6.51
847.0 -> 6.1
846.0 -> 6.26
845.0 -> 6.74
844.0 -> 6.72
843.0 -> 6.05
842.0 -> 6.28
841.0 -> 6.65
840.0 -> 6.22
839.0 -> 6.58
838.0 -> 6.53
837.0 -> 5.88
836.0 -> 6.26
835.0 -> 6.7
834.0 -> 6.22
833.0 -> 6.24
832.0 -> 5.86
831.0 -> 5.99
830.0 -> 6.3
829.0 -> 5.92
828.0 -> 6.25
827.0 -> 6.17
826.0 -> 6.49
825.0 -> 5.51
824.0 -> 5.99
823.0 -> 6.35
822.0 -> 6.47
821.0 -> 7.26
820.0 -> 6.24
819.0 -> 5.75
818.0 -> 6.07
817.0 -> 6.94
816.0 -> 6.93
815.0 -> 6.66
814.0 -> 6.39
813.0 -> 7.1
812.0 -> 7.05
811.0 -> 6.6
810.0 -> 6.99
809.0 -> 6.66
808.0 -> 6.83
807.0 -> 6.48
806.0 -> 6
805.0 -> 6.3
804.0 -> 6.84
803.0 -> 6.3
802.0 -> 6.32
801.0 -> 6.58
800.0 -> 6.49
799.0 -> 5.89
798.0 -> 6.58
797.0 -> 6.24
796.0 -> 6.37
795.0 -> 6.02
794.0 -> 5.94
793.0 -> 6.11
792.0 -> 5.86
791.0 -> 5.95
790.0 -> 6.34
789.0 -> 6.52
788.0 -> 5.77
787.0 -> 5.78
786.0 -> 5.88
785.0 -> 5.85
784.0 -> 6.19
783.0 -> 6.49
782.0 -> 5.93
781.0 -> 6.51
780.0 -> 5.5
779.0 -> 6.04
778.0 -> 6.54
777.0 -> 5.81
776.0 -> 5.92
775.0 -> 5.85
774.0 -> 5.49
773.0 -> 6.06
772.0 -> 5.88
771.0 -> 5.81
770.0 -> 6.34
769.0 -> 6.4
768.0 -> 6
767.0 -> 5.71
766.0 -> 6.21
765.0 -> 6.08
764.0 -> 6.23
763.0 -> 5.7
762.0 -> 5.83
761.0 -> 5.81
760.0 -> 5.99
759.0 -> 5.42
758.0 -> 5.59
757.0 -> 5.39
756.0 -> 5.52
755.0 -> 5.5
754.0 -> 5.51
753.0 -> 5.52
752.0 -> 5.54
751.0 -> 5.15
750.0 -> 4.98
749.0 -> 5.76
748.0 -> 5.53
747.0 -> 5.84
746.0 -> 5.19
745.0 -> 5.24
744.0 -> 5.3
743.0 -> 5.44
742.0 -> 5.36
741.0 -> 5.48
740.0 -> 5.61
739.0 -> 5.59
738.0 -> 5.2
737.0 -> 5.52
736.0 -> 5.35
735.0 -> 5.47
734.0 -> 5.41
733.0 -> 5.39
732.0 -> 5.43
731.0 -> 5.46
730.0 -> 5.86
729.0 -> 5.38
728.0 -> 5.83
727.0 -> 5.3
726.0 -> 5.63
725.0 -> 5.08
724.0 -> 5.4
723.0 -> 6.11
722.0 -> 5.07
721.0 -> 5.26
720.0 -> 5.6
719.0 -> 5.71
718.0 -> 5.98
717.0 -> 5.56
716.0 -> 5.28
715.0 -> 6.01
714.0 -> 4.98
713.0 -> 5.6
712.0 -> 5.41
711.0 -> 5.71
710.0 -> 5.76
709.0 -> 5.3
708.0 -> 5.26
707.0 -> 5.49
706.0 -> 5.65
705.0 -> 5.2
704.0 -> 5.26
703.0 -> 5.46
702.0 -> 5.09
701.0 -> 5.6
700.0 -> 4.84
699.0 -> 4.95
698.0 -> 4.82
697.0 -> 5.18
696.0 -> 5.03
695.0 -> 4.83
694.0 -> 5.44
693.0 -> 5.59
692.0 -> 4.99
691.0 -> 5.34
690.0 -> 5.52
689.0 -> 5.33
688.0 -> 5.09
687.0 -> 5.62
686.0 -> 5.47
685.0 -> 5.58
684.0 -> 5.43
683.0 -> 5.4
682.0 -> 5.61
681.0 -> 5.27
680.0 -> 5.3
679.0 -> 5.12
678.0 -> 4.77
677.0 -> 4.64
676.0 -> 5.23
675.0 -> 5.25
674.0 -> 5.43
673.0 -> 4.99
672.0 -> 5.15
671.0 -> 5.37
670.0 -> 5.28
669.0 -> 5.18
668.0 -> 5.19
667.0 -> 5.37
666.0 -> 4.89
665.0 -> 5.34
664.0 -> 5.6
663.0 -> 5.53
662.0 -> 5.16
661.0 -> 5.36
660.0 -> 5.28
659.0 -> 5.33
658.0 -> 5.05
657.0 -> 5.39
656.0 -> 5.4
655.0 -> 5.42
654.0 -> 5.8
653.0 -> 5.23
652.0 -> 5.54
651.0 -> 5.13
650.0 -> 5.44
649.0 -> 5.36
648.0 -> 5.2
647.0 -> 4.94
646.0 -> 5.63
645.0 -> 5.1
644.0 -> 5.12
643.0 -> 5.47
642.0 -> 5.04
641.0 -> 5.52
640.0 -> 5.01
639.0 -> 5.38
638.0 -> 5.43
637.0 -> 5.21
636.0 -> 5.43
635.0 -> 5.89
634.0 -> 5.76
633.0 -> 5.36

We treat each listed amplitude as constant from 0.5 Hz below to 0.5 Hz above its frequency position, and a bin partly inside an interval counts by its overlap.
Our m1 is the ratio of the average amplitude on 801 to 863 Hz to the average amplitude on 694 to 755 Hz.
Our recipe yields 1.2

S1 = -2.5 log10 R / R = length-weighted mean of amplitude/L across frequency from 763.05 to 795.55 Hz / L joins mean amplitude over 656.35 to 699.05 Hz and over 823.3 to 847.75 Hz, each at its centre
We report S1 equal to -0.02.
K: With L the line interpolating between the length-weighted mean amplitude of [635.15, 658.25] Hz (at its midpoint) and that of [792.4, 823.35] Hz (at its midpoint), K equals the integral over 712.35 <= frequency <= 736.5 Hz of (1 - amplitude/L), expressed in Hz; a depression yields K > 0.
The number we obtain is 1.5 Hz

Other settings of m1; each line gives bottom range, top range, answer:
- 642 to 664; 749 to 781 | 1.09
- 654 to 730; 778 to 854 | 1.18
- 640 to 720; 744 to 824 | 1.14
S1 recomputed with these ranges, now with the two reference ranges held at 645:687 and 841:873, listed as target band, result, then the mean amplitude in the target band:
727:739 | 0.031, 5.48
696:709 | 0.052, 5.23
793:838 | -0.055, 6.37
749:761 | 0.050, 5.49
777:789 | -0.029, 6.05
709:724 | -0.001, 5.56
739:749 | 0.044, 5.47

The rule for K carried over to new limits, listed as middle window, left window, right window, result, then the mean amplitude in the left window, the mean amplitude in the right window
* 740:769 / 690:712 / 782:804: 0.9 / 5.28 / 6.18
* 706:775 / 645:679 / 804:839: 2.8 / 5.26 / 6.4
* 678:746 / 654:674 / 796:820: 3.6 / 5.29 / 6.51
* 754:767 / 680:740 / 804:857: 0.1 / 5.41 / 6.4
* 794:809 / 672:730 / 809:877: -0.8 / 5.35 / 6.31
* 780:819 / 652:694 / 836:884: -2.8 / 5.3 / 6.21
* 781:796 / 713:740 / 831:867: -0.4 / 5.5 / 6.33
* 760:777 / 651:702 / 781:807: 0.1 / 5.27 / 6.19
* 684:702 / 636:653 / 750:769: 0.7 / 5.29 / 5.7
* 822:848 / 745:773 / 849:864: -0.1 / 5.72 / 6.37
